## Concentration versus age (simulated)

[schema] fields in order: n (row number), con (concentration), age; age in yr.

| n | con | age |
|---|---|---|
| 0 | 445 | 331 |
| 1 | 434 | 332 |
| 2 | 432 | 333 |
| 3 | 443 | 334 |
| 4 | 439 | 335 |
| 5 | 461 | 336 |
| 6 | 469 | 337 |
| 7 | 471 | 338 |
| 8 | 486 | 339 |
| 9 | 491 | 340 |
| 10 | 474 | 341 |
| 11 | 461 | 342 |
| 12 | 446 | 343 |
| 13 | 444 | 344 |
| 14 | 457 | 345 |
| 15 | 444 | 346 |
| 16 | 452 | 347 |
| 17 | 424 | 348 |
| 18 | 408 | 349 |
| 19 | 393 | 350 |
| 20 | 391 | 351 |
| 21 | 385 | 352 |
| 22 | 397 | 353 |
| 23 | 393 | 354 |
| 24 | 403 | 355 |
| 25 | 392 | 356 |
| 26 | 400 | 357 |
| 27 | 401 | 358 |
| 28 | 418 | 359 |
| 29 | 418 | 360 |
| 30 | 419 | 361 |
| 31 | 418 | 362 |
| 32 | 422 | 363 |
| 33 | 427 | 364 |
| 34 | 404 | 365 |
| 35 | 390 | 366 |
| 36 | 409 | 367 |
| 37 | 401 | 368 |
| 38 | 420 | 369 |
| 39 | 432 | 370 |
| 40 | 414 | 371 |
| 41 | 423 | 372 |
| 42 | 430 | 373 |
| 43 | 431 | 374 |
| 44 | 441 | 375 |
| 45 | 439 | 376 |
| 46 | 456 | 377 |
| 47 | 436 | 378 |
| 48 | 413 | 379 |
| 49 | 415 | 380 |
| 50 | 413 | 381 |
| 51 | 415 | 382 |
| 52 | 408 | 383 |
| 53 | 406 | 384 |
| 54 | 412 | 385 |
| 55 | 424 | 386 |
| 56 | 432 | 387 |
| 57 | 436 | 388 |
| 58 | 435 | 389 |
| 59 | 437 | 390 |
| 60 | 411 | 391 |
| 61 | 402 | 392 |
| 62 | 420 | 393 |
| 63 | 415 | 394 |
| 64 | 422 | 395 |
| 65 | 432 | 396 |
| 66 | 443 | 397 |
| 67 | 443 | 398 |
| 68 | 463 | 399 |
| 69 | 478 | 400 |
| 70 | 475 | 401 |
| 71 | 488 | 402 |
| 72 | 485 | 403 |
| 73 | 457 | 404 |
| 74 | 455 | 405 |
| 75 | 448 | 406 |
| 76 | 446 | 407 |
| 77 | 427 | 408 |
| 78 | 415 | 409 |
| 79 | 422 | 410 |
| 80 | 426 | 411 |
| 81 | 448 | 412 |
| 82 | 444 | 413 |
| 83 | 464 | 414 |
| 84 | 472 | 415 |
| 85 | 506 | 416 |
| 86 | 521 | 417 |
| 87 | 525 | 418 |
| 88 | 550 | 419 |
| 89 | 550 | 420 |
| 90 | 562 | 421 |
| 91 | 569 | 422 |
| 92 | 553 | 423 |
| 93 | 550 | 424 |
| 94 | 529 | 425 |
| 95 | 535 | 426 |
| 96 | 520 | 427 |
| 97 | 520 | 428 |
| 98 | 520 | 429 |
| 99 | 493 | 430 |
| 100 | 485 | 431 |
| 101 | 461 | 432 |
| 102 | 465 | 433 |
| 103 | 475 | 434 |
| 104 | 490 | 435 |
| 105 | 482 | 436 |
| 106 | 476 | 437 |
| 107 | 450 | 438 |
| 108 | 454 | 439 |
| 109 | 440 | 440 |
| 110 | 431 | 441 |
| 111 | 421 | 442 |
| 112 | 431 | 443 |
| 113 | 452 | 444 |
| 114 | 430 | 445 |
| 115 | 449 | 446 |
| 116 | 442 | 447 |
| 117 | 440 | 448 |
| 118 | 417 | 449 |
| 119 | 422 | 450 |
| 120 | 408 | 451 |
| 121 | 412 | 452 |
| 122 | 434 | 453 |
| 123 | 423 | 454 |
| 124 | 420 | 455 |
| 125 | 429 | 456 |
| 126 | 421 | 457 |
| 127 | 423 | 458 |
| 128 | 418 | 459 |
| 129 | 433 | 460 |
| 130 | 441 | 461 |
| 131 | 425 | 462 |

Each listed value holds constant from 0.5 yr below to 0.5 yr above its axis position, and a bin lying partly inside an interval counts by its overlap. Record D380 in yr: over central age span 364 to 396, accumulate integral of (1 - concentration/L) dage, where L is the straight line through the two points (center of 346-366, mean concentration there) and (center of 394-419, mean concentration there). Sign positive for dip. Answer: 0.88 yr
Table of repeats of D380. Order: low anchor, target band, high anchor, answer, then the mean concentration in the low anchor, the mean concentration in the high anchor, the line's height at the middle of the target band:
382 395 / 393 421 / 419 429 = 1.09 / 420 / 542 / 484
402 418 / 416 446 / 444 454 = -3.42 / 459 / 429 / 443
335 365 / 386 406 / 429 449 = 0.02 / 430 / 457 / 444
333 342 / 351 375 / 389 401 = 2.15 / 464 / 435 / 451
